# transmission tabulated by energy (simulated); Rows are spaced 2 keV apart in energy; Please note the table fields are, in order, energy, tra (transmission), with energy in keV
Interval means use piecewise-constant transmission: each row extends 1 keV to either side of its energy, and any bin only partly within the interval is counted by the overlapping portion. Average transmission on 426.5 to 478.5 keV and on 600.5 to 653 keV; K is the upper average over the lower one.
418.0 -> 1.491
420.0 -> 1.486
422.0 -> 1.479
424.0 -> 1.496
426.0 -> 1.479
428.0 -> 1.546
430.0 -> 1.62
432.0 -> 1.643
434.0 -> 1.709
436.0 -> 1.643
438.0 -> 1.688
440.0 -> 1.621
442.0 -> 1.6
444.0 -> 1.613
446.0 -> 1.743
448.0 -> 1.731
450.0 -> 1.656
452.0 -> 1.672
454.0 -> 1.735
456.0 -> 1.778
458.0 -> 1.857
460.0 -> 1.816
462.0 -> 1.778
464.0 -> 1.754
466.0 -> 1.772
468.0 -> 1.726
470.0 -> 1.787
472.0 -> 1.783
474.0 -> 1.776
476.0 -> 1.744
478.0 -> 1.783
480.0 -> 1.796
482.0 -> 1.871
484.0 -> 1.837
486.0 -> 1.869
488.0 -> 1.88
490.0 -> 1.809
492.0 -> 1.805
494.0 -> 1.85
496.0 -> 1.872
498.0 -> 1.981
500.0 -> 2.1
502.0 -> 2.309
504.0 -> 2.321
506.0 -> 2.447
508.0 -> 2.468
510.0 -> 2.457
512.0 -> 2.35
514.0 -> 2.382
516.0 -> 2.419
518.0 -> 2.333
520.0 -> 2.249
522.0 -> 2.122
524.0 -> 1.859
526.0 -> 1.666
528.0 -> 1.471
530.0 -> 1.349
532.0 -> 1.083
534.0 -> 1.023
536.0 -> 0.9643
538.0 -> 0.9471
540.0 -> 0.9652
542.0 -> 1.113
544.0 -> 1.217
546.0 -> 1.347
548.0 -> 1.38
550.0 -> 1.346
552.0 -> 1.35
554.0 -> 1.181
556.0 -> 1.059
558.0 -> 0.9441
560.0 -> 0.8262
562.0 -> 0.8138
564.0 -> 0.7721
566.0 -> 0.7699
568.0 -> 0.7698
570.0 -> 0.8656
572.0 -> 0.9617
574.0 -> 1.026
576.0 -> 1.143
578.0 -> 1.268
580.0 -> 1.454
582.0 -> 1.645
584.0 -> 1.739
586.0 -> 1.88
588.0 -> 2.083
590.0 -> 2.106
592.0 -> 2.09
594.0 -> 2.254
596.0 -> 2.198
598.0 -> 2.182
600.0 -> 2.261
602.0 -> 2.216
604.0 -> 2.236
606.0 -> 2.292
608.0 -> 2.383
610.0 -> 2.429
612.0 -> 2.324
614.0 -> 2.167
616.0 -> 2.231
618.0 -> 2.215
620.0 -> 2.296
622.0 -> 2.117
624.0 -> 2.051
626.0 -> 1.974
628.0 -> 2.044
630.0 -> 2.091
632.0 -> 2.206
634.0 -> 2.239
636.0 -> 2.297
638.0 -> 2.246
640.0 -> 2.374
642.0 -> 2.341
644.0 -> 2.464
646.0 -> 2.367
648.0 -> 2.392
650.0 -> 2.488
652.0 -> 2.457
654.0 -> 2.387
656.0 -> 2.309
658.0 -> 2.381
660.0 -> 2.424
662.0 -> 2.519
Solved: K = 1.3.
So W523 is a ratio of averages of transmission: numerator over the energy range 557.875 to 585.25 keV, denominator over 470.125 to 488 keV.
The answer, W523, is 0.6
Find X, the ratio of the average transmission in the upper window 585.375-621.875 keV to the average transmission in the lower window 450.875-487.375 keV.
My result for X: 1.24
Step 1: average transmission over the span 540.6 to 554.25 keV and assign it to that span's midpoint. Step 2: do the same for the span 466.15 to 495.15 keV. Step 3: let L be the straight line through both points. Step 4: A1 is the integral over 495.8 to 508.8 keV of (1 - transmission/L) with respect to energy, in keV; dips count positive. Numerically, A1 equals -4.78 keV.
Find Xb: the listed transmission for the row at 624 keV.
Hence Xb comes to 2.051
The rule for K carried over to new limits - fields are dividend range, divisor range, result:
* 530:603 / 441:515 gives 0.72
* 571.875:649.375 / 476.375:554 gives 1.17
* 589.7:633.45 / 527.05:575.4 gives 2.07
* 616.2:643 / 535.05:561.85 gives 1.96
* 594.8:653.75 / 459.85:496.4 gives 1.25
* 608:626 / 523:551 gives 1.76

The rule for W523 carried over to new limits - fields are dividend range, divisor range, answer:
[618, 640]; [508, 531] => 1.04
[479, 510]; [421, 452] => 1.25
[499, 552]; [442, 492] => 0.99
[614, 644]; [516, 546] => 1.49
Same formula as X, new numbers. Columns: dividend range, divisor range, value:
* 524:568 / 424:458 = 0.68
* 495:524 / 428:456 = 1.35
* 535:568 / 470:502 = 0.57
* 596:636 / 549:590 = 1.82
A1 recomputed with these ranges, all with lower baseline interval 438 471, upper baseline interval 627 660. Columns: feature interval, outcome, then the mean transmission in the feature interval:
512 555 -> 9.45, 1.53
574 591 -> 4.03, 1.63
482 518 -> -4.86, 2.13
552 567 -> 8.14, 0.939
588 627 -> -0.03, 2.21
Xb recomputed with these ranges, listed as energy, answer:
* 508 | 2.468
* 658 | 2.381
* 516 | 2.419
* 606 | 2.292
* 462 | 1.778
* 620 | 2.296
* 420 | 1.486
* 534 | 1.023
